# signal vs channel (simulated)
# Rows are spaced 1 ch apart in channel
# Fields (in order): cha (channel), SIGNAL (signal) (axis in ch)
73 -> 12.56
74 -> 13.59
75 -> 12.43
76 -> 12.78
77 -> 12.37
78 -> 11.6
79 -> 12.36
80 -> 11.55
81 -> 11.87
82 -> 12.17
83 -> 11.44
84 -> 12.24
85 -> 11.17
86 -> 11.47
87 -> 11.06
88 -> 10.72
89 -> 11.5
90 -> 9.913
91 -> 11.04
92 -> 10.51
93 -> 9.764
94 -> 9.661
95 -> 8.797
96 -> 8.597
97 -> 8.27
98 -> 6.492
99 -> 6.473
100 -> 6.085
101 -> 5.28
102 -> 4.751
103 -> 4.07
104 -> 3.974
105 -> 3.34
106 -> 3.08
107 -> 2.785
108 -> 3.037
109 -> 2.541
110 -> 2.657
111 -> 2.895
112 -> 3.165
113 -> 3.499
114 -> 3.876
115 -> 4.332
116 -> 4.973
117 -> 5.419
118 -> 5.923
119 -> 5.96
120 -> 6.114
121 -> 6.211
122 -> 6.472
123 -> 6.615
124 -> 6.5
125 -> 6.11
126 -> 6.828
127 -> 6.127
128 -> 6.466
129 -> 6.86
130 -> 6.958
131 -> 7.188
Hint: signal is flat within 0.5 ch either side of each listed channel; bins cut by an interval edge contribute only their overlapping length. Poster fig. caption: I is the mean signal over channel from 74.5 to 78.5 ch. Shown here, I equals 12.3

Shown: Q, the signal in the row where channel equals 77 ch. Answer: 12.37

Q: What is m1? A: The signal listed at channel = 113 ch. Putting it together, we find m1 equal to 3.499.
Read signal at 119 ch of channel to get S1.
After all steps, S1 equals 5.96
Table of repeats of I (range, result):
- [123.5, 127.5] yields 6.39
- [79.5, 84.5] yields 11.9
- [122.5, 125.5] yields 6.41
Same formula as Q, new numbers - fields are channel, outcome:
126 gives 6.828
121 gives 6.211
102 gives 4.751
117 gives 5.419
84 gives 12.24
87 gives 11.06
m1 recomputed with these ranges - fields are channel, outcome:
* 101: 5.28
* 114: 3.876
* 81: 11.87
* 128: 6.466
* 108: 3.037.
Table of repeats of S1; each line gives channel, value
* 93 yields 9.764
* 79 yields 12.36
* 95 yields 8.797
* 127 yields 6.127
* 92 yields 10.51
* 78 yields 11.6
